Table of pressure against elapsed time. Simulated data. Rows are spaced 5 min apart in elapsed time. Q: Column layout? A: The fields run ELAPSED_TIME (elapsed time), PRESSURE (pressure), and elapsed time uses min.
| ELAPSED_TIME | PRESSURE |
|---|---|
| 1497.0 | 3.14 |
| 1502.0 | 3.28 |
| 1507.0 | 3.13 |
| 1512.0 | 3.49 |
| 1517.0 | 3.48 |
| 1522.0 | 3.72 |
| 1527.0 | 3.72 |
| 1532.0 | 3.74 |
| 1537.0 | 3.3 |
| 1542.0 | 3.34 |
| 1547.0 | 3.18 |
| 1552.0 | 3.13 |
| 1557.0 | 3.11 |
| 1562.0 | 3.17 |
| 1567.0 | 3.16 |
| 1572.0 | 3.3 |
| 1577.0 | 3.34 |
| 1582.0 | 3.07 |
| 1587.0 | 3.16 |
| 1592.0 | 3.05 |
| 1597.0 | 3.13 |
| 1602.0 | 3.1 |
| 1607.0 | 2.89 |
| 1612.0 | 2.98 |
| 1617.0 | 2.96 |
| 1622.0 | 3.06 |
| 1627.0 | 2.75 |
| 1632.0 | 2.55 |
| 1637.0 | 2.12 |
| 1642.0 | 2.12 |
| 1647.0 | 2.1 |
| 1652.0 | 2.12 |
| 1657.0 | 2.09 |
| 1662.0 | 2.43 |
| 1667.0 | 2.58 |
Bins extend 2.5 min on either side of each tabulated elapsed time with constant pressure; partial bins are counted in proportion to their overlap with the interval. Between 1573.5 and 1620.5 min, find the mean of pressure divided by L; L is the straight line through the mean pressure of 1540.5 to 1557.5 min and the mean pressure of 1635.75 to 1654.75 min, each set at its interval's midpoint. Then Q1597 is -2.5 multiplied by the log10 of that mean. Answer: -0.16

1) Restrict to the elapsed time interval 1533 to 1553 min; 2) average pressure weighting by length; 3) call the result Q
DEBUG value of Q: 3.28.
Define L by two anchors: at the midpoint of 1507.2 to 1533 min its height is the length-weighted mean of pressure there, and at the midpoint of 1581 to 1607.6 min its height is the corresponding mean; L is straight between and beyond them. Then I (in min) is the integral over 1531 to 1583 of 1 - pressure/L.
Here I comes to 1.2 min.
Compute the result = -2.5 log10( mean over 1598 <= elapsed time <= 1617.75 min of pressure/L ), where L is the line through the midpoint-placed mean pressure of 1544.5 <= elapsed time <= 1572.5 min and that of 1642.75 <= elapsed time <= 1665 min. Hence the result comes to -0.13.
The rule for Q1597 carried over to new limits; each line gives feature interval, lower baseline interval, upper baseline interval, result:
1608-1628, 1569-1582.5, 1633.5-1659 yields -0.145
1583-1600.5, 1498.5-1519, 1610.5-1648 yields -0.106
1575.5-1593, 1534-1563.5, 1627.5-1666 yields -0.103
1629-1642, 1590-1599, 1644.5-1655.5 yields 0.026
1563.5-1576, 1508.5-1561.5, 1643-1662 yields -0.072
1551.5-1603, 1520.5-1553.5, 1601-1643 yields -0.018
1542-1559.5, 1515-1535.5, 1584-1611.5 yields 0.091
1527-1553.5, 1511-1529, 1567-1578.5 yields 0.033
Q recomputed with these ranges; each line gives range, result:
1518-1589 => 3.32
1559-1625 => 3.1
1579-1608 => 3.08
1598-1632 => 2.93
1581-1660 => 2.69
